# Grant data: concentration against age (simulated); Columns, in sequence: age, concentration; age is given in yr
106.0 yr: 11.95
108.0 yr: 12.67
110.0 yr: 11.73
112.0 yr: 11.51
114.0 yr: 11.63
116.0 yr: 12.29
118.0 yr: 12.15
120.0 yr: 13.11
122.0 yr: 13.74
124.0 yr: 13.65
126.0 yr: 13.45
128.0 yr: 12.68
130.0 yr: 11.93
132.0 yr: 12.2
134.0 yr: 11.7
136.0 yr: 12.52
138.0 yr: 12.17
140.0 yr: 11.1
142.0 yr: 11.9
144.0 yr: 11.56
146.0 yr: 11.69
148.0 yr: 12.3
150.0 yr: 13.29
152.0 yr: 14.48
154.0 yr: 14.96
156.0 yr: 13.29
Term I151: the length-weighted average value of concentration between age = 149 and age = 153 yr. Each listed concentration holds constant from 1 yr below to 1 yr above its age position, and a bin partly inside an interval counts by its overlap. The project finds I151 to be 13.9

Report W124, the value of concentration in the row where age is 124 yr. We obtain 13.65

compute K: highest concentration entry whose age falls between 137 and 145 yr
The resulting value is 12.17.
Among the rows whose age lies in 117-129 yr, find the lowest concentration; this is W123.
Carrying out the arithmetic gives 12.15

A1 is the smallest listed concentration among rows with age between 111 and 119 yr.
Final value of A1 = 11.51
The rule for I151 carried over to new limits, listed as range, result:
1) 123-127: 13.6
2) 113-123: 12.6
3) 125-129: 13.1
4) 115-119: 12.2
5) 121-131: 13.1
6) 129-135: 11.9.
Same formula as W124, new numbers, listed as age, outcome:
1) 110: 11.73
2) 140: 11.1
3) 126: 13.45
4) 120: 13.11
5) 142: 11.9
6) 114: 11.63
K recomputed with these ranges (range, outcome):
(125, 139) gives 13.45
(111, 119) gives 12.29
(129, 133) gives 12.2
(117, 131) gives 13.74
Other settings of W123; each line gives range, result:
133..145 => 11.1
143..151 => 11.56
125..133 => 11.93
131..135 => 11.7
